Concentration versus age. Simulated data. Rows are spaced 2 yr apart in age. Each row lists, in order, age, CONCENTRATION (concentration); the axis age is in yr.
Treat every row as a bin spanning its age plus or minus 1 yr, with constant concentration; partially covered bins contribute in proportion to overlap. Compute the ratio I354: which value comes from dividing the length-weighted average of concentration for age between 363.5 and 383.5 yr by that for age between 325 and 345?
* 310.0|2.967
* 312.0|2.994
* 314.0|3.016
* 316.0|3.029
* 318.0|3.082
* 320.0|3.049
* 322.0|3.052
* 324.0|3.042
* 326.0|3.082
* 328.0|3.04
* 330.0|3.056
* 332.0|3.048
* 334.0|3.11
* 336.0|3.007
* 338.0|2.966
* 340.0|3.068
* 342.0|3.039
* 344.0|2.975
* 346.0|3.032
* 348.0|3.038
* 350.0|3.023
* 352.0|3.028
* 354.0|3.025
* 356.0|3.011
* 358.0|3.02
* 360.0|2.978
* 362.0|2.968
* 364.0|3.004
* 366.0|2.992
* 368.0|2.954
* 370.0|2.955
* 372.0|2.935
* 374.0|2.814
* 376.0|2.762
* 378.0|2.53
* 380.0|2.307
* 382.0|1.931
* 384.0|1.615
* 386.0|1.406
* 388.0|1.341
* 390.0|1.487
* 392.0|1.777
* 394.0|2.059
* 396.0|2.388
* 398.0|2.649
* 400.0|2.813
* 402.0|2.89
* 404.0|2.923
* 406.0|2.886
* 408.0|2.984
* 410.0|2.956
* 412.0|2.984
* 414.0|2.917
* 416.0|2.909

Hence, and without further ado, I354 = 0.9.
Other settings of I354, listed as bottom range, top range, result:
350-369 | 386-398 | 0.62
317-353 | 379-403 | 0.68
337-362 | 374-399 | 0.68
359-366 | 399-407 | 0.96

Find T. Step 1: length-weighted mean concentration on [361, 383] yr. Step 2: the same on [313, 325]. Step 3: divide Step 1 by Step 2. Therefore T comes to 0.90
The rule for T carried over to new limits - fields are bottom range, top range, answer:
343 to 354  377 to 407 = 0.73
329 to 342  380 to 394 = 0.55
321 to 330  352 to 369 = 0.98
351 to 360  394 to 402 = 0.86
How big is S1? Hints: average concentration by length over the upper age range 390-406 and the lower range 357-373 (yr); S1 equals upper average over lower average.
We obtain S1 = 0.83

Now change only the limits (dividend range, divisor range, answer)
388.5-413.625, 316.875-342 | 0.84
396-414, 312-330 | 0.94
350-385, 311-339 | 0.91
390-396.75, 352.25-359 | 0.65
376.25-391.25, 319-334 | 0.61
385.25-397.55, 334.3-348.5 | 0.59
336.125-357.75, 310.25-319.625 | 1.00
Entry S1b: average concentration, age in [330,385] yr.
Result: 2.86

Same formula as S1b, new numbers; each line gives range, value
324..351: 3.04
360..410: 2.49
